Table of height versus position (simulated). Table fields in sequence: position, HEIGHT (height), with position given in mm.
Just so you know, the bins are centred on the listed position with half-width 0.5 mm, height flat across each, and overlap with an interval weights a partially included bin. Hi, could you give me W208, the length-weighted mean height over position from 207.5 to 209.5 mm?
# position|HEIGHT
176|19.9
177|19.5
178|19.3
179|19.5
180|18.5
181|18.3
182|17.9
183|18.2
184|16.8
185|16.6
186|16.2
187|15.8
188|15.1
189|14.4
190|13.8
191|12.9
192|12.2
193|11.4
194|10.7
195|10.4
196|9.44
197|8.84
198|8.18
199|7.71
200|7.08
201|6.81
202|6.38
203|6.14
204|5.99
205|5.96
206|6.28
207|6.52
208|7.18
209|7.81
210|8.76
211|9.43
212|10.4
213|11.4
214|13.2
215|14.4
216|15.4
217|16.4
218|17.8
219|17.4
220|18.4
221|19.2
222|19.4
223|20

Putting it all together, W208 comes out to 7.49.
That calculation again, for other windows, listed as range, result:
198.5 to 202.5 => 7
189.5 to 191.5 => 13.4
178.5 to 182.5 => 18.5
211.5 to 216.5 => 13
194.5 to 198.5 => 9.21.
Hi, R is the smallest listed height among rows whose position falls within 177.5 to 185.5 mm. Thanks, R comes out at 16.6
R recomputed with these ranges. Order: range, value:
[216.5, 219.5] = 16.4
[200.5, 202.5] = 6.38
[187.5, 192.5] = 12.2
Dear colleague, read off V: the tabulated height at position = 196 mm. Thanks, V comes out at 9.44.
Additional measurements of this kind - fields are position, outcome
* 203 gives 6.14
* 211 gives 9.43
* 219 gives 17.4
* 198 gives 8.18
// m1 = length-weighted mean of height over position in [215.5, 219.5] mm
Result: 16.8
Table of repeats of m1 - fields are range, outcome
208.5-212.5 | 9.1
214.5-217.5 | 15.4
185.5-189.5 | 15.4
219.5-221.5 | 18.8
